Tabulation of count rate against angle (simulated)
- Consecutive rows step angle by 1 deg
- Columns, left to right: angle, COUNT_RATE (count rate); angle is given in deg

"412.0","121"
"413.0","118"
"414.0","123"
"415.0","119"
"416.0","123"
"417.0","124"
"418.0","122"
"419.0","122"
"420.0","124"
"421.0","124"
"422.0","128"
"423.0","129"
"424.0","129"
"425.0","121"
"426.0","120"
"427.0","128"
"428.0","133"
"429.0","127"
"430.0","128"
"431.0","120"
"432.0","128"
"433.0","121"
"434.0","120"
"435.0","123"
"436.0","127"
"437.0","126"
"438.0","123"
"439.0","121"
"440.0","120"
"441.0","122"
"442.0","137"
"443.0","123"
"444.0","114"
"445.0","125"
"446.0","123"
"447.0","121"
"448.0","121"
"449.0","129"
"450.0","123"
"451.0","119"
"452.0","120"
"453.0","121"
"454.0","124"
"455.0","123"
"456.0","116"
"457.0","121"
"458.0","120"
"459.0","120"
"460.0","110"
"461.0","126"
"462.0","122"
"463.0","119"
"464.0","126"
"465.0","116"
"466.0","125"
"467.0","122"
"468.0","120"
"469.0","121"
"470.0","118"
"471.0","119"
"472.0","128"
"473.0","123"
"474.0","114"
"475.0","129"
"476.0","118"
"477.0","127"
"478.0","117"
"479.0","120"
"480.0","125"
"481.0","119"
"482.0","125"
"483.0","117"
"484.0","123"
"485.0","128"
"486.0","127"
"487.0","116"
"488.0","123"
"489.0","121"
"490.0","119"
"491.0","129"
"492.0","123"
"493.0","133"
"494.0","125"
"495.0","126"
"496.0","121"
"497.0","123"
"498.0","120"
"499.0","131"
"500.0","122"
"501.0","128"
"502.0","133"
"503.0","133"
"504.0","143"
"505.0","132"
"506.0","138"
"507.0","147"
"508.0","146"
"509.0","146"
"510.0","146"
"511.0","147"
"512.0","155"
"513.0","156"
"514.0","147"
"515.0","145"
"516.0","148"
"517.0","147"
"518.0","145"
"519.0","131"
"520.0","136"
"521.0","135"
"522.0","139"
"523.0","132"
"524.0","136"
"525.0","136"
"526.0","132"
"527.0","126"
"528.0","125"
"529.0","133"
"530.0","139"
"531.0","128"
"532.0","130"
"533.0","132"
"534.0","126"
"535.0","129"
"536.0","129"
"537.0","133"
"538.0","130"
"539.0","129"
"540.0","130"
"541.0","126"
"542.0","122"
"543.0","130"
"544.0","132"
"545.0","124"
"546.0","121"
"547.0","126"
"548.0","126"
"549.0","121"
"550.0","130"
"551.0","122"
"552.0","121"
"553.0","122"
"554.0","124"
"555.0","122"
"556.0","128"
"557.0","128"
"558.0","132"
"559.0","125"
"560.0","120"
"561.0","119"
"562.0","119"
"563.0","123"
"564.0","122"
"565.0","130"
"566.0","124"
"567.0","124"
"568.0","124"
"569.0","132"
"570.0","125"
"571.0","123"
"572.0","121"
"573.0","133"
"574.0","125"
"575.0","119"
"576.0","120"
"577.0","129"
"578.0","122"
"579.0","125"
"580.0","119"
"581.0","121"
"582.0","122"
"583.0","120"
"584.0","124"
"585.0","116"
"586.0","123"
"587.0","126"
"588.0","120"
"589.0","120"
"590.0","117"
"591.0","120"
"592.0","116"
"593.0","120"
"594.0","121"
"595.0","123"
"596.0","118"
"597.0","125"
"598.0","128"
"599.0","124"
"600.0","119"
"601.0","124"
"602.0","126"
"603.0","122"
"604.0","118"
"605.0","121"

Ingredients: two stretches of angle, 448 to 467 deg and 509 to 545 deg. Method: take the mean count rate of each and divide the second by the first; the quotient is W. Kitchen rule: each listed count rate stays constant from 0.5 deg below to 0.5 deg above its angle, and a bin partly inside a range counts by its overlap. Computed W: 1.12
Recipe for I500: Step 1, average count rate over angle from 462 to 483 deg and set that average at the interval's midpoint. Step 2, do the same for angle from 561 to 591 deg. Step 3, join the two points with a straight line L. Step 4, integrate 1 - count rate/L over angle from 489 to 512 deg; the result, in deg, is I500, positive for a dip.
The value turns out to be -2.0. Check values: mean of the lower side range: 121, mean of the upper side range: 123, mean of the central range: 133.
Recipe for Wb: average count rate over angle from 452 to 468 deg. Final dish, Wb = 121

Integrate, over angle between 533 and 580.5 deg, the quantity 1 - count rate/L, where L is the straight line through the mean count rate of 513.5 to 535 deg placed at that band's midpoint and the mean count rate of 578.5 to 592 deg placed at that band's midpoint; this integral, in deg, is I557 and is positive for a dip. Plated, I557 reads 0.9 deg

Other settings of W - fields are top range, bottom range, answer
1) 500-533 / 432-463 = 1.13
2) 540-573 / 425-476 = 1.02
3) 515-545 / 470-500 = 1.08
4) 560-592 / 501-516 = 0.85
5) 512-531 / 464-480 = 1.14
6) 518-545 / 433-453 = 1.07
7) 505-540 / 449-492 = 1.13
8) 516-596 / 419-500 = 1.03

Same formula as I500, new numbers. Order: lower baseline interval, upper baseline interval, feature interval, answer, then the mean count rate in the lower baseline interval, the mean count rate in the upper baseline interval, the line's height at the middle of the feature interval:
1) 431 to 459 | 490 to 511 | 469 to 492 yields 1.2 deg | 123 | 132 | 129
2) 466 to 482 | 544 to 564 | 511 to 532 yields -2.7 deg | 122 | 124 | 123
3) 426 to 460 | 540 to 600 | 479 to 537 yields -4.3 deg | 123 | 123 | 123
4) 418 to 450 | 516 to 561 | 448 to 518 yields -0.4 deg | 124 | 129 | 127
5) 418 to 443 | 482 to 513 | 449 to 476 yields 1.4 deg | 125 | 131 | 128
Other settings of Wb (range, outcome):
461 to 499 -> 123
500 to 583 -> 130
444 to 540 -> 128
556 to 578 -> 125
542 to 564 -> 124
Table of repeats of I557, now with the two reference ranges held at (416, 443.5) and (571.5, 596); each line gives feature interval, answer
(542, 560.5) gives -0.42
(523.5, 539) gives -1.03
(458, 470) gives 0.35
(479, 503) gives -0.15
